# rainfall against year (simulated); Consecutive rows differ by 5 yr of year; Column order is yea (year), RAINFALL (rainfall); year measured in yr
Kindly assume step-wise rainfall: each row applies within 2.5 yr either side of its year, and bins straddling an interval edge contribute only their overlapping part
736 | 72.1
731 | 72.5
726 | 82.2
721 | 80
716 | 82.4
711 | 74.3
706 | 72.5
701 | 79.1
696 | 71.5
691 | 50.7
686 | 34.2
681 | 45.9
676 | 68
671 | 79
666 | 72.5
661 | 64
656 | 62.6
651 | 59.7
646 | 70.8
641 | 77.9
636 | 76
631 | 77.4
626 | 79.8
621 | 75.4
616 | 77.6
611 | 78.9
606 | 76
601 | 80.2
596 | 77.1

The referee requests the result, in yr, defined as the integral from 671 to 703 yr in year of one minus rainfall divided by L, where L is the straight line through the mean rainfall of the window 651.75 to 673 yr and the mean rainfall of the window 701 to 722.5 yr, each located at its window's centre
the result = 5.9 yr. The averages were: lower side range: 68.5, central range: 59.5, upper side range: 77.4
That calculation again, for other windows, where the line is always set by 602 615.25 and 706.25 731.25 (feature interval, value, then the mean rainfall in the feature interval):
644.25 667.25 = 3.7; 65.4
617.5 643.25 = 0.2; 77.3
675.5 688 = 5.0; 47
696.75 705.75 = 0.3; 76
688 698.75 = 2.5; 60.3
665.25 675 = 0.4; 75.1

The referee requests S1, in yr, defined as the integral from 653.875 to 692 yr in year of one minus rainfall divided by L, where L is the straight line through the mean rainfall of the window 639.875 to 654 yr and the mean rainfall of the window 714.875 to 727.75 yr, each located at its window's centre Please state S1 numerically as 6.7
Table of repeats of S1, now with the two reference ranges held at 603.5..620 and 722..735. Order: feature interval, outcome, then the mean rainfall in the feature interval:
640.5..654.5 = 1.7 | 67.8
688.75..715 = 2.2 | 70.5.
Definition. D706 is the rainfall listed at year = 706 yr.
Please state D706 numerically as 72.5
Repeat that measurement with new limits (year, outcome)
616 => 77.6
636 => 76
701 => 79.1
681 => 45.9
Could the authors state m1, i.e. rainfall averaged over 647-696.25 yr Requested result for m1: 60.6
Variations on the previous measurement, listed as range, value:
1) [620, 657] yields 72.7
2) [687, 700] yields 60.1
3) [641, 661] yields 66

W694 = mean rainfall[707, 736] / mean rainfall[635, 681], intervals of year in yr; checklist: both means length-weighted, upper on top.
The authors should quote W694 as 1.13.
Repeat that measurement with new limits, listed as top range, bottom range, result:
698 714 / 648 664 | 1.20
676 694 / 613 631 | 0.62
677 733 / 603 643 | 0.87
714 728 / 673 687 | 1.57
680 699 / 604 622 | 0.67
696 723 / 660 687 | 1.25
